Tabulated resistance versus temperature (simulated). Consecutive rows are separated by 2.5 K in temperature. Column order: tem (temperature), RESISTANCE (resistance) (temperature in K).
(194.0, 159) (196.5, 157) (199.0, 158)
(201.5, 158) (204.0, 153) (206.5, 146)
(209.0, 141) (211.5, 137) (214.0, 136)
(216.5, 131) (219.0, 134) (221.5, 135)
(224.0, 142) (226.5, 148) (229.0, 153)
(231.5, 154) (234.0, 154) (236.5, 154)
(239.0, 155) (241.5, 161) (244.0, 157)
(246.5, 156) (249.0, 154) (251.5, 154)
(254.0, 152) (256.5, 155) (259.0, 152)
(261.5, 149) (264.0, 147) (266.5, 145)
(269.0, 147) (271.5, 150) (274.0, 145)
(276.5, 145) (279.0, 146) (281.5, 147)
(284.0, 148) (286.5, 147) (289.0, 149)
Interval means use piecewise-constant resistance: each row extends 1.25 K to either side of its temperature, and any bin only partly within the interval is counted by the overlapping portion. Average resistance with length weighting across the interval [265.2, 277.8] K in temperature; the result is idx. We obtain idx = 146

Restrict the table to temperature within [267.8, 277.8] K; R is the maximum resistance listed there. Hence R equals 150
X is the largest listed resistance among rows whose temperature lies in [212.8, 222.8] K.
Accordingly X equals 136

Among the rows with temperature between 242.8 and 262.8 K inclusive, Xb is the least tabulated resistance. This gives 149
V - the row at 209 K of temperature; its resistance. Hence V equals 141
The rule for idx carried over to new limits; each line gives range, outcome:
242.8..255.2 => 155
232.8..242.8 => 156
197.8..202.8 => 158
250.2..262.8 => 152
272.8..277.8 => 145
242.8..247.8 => 156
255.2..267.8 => 150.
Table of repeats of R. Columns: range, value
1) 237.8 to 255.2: 161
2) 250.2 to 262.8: 155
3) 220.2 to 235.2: 154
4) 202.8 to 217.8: 153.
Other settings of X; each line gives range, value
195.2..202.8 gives 158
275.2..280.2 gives 146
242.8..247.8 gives 157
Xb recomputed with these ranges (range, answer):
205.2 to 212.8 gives 137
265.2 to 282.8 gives 145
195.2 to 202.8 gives 157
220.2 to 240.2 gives 135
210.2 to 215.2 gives 136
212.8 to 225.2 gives 131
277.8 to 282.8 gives 146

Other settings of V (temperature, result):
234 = 154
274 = 145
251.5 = 154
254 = 152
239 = 155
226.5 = 148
